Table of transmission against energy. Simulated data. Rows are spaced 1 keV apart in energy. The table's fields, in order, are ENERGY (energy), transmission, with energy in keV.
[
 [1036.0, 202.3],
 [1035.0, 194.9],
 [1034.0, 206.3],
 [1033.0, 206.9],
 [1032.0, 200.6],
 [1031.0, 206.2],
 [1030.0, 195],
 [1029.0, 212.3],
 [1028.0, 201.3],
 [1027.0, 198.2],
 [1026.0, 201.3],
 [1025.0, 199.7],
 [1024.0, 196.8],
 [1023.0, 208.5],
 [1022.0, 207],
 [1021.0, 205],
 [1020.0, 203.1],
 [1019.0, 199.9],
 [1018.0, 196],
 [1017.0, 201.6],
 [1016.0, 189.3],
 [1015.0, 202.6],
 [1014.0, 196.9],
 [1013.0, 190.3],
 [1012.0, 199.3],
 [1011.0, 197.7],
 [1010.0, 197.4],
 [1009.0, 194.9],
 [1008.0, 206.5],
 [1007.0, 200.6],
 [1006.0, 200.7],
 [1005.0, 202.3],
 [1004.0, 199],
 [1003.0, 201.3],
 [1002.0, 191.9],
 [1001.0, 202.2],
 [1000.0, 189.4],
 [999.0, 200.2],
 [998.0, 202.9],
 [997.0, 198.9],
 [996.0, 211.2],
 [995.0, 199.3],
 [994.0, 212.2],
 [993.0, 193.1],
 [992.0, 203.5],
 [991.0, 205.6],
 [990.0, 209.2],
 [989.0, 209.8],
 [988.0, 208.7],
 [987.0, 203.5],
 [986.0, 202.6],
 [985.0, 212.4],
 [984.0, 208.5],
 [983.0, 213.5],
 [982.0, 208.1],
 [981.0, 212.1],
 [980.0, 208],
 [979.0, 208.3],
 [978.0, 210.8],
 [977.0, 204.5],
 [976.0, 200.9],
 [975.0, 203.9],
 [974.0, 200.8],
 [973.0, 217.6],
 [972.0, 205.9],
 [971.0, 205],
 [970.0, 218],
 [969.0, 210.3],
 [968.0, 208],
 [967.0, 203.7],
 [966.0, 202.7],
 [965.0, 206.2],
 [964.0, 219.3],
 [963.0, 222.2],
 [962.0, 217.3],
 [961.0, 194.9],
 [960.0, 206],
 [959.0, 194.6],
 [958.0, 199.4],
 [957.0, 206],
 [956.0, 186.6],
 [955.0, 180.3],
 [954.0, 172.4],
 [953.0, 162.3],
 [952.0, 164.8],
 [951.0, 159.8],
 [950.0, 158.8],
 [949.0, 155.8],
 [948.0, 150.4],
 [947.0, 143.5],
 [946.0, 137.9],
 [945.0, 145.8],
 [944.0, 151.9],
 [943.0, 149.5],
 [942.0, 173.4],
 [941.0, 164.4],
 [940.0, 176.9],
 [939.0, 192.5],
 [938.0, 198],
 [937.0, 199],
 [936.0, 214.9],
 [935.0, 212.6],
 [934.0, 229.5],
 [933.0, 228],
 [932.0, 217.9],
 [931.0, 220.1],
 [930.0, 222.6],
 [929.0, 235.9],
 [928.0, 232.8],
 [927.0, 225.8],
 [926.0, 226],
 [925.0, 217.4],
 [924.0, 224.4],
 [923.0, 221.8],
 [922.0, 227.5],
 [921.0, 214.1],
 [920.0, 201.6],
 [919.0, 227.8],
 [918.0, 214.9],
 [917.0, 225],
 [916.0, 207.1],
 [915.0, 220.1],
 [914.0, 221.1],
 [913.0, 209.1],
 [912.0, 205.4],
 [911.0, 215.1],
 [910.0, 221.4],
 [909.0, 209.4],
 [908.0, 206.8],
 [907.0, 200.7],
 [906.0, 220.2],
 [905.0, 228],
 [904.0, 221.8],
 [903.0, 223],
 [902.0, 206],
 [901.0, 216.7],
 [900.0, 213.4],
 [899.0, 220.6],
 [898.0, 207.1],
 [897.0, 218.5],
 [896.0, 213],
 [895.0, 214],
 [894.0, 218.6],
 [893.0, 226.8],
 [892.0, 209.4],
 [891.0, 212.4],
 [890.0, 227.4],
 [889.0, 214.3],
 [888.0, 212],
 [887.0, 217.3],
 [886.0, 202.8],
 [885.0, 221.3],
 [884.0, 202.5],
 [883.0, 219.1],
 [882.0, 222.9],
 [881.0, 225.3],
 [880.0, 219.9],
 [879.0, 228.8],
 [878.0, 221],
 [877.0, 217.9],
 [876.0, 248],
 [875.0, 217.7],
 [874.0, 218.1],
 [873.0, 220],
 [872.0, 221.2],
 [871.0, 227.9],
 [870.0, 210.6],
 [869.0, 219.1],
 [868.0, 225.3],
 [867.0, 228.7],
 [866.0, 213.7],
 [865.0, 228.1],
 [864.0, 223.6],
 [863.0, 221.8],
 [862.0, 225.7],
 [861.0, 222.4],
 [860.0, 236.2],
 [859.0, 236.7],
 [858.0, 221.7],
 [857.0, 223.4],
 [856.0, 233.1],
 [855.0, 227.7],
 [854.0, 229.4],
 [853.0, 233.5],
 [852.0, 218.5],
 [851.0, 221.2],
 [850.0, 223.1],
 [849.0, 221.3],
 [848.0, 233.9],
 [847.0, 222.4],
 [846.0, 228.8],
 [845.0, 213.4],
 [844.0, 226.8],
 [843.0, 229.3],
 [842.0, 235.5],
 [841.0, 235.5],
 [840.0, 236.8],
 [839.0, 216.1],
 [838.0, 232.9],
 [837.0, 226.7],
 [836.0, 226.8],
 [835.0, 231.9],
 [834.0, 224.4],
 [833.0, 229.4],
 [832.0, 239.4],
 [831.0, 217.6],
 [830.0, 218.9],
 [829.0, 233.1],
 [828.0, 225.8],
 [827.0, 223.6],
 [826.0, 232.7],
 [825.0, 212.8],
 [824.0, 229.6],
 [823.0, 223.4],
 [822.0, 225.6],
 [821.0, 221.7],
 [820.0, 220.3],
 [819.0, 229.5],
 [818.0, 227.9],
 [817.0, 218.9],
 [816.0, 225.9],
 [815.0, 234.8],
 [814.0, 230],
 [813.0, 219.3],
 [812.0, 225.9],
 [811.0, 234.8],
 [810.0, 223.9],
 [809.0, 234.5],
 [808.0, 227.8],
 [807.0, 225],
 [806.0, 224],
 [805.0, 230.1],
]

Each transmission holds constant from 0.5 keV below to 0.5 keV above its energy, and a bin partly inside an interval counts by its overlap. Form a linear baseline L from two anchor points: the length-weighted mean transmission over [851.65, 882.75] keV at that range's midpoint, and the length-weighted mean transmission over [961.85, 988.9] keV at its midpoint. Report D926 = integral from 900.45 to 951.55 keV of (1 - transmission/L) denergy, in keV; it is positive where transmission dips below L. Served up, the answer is 3.26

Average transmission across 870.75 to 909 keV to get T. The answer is 218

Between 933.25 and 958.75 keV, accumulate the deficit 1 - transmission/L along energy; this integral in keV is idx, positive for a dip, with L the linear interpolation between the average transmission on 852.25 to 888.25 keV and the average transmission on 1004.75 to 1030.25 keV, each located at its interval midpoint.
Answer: 4.24 keV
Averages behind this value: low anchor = 223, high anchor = 200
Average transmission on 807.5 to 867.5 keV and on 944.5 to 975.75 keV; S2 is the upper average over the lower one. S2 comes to 0.83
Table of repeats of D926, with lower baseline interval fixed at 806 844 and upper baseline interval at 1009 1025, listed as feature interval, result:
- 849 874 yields -0.3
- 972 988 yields -0.2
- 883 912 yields 0.2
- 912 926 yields -0.3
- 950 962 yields 1.4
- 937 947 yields 2.1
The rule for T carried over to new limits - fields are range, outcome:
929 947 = 190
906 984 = 201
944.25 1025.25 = 197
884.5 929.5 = 217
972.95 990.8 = 208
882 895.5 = 216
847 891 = 223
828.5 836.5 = 228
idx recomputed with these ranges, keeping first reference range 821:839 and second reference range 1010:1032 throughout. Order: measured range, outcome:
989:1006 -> 0.2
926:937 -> -0.5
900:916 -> 0.1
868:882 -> -0.2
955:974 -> 0.2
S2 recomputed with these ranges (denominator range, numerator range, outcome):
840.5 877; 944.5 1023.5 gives 0.88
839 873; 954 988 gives 0.91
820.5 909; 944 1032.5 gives 0.89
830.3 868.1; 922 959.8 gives 0.84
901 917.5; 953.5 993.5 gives 0.95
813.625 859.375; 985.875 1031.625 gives 0.89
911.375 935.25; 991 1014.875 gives 0.91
